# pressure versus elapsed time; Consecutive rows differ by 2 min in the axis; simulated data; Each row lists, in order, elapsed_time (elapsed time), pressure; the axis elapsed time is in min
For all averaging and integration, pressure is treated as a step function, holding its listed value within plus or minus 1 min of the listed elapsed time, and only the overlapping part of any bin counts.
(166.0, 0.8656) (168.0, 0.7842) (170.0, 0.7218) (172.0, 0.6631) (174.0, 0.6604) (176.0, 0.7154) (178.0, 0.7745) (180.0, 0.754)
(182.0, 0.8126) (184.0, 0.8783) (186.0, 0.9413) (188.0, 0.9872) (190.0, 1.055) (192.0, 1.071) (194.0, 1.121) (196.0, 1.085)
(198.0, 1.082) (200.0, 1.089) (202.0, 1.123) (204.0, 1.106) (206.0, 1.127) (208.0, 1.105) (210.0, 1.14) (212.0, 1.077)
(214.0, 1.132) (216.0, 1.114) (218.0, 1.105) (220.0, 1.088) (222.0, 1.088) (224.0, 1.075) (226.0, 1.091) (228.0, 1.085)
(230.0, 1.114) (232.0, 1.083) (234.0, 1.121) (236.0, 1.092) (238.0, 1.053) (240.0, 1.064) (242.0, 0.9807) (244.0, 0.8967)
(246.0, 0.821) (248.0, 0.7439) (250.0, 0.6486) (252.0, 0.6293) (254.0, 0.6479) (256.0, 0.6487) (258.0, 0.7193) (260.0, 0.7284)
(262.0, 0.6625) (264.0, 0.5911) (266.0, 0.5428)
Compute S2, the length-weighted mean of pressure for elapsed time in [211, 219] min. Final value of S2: 1.11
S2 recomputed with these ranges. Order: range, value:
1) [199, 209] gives 1.11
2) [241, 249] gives 0.861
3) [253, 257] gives 0.648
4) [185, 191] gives 0.995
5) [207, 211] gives 1.12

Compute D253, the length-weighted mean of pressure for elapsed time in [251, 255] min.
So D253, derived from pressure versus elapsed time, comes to 0.639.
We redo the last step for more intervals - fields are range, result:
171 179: 0.703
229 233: 1.1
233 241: 1.08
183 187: 0.91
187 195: 1.06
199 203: 1.11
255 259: 0.684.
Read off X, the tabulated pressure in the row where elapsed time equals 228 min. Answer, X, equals 1.085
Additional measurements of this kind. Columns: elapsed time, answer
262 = 0.6625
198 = 1.082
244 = 0.8967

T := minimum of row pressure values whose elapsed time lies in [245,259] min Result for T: 0.6293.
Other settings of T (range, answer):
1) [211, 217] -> 1.077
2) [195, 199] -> 1.082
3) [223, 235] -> 1.075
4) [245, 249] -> 0.7439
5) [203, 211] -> 1.105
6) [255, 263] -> 0.6487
